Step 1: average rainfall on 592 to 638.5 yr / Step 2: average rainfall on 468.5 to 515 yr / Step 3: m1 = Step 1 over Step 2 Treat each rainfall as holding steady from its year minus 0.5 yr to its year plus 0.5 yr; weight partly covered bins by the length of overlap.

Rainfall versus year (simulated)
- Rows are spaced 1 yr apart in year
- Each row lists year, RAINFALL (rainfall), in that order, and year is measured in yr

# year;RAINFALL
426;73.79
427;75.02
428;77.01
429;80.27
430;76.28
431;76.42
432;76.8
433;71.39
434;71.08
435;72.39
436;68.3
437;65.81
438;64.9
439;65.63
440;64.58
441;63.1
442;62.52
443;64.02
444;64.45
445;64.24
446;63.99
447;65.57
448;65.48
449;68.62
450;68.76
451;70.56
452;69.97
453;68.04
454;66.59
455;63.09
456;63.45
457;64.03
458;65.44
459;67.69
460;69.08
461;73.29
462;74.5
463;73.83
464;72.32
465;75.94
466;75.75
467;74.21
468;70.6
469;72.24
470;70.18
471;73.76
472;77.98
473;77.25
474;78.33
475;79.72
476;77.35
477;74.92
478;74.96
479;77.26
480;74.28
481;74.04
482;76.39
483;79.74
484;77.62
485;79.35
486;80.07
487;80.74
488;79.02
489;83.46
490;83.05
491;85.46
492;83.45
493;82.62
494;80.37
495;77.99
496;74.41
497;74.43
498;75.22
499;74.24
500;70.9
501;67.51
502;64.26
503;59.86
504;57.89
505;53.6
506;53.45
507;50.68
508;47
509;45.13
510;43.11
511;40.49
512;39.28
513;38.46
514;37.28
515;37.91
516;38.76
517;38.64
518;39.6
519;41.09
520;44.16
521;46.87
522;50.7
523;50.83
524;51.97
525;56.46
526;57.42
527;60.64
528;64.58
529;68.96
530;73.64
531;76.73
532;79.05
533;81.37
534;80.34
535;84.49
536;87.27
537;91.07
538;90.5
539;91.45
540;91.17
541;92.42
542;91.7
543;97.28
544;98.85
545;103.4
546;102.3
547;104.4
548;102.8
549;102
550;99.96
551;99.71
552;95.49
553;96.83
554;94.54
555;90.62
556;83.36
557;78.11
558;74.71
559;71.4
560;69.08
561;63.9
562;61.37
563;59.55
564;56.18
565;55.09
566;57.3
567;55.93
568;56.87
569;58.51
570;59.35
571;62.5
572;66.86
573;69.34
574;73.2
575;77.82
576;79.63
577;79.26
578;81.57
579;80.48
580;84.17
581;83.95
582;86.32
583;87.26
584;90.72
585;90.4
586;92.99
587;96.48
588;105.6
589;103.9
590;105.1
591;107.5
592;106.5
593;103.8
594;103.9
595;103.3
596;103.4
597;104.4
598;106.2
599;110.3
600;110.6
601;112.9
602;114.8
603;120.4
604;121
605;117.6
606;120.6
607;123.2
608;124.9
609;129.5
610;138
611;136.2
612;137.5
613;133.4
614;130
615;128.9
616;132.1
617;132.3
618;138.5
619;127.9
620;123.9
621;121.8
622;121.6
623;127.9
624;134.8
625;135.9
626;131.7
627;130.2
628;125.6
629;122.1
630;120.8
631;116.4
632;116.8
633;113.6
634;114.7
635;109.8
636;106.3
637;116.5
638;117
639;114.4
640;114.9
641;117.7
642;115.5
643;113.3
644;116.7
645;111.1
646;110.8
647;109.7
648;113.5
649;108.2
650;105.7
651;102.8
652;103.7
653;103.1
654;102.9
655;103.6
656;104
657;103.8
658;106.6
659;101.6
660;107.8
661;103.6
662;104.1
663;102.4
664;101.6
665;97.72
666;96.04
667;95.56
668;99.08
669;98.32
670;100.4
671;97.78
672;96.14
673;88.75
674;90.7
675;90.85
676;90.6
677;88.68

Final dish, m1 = 1.76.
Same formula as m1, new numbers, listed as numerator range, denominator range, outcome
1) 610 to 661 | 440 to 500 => 1.61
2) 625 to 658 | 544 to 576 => 1.45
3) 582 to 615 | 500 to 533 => 2.11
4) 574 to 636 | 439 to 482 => 1.60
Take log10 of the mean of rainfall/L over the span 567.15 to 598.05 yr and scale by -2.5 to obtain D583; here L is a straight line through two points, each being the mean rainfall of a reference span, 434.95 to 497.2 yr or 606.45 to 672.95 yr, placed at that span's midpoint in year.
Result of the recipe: 0.17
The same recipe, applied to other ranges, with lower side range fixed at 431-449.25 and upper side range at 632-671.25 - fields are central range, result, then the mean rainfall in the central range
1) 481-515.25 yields 0.17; 66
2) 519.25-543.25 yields 0.16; 72.8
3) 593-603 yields -0.12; 108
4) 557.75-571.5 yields 0.42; 61.3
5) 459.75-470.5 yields -0.02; 73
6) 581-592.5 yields -0.02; 96.9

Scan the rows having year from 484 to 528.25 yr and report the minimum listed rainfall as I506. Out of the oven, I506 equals 37.28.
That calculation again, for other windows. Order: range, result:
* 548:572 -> 55.09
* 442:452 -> 62.52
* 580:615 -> 83.95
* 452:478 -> 63.09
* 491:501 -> 67.51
